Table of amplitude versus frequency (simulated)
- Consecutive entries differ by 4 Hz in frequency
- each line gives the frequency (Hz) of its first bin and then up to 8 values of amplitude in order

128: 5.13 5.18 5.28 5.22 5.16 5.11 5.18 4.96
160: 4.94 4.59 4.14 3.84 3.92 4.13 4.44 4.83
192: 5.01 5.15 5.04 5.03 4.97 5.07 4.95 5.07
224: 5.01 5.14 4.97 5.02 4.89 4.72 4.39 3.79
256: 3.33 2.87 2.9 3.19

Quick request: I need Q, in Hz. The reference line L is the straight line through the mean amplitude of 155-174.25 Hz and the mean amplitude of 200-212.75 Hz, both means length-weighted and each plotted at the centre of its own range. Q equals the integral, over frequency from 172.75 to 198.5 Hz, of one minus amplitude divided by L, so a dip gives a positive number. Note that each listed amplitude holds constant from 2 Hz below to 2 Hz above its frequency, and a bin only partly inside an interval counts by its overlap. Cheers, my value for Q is 1.1 Hz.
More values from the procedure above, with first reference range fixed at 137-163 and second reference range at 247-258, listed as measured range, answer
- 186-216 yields -3.9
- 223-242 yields -4.5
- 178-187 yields 0.6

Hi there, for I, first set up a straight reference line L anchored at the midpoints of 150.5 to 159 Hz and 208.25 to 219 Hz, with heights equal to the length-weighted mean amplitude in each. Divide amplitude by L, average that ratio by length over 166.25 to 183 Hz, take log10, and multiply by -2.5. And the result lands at 0.24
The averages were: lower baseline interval 5.05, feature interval 4.03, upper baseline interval 5.01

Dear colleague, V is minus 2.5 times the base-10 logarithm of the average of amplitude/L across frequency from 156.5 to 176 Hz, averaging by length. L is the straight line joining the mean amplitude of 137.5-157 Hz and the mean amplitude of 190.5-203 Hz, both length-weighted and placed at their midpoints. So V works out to 0.17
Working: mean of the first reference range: 5.14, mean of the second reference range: 5.07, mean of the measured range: 4.38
